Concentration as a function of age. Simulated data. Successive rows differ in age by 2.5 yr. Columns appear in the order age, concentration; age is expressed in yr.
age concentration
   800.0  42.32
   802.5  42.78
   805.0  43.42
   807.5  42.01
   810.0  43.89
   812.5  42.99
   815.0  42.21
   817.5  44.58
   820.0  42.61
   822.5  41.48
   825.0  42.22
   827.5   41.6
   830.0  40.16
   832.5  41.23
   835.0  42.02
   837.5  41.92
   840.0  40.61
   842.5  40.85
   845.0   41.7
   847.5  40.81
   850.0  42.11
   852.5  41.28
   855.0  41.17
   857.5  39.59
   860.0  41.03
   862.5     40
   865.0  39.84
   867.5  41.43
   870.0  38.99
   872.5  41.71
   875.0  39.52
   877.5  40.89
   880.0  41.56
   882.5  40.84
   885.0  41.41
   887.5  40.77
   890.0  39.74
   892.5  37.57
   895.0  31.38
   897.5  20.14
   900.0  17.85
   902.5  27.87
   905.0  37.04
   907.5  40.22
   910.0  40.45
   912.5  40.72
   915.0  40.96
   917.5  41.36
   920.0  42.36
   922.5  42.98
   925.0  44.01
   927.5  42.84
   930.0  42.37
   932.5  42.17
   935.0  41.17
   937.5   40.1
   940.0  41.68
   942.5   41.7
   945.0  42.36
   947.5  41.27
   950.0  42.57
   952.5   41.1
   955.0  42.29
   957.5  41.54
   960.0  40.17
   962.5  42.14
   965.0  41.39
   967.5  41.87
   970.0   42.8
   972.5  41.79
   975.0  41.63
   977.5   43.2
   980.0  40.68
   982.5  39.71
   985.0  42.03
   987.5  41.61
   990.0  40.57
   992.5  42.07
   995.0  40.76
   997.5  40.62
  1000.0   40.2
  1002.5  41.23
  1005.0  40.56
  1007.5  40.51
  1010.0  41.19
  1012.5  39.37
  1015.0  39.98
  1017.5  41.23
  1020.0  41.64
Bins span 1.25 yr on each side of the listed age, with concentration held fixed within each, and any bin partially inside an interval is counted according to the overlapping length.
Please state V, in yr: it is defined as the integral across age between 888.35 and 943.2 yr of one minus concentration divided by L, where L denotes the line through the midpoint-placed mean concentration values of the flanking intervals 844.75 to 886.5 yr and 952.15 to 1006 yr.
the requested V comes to 4.1 yr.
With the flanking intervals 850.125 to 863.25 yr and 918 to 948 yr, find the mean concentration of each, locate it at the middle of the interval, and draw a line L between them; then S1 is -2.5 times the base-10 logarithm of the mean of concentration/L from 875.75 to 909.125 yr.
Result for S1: 0.17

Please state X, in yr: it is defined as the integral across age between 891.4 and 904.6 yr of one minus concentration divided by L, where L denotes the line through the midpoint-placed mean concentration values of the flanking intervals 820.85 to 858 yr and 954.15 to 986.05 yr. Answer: 4.44 yr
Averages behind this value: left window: 41.3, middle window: 27.5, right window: 41.6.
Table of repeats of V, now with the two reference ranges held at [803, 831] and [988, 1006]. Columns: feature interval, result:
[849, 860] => 0.30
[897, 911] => 3.60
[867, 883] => 0.50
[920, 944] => -0.38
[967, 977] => -0.24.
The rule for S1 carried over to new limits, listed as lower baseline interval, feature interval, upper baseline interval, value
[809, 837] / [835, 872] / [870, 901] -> -0.041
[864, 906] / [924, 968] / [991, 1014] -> -0.086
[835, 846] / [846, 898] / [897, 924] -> -0.011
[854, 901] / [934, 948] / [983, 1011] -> -0.052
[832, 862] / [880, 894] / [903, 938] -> 0.029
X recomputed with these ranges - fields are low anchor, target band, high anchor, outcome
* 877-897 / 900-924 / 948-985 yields 0.8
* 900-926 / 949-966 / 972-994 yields -0.5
